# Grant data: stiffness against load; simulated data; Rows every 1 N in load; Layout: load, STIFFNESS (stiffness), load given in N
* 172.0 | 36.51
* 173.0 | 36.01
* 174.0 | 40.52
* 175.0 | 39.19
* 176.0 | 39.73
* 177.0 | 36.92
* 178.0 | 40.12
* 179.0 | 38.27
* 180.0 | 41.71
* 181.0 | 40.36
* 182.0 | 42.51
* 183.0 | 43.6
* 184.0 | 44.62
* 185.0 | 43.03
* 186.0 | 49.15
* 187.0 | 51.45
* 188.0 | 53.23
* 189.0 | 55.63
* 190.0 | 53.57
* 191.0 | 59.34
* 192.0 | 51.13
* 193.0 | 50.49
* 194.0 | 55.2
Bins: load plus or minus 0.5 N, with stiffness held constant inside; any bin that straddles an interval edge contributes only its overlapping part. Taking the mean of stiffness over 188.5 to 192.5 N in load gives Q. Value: 54.9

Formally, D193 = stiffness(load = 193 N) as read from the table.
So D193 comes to 50.49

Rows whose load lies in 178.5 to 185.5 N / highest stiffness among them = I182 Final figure 44.62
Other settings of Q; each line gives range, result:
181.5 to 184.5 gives 43.6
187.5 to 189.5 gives 54.4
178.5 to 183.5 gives 41.3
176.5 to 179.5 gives 38.4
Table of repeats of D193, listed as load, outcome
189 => 55.63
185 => 43.03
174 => 40.52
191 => 59.34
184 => 44.62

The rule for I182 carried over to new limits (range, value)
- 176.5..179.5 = 40.12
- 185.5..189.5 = 55.63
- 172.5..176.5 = 40.52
